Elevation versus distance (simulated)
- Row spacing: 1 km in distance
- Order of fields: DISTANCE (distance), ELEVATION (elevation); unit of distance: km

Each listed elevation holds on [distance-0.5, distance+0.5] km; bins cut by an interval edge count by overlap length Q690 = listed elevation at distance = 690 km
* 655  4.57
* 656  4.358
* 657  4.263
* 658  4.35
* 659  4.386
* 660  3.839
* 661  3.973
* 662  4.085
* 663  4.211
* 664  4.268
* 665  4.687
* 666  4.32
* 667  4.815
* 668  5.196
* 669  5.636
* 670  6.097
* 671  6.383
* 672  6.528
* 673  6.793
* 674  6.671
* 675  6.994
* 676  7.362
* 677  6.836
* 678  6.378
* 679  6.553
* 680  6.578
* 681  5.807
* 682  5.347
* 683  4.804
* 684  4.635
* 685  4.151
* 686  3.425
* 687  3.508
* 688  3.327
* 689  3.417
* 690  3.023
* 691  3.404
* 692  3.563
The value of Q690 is 3.023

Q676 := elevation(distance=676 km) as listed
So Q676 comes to 7.362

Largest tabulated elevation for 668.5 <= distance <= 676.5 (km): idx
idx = 7.362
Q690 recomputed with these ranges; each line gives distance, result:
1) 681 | 5.807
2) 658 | 4.35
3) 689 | 3.417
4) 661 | 3.973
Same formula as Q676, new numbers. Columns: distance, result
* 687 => 3.508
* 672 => 6.528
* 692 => 3.563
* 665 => 4.687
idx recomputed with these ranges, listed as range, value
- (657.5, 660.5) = 4.386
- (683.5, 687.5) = 4.635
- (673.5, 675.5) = 6.994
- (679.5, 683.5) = 6.578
